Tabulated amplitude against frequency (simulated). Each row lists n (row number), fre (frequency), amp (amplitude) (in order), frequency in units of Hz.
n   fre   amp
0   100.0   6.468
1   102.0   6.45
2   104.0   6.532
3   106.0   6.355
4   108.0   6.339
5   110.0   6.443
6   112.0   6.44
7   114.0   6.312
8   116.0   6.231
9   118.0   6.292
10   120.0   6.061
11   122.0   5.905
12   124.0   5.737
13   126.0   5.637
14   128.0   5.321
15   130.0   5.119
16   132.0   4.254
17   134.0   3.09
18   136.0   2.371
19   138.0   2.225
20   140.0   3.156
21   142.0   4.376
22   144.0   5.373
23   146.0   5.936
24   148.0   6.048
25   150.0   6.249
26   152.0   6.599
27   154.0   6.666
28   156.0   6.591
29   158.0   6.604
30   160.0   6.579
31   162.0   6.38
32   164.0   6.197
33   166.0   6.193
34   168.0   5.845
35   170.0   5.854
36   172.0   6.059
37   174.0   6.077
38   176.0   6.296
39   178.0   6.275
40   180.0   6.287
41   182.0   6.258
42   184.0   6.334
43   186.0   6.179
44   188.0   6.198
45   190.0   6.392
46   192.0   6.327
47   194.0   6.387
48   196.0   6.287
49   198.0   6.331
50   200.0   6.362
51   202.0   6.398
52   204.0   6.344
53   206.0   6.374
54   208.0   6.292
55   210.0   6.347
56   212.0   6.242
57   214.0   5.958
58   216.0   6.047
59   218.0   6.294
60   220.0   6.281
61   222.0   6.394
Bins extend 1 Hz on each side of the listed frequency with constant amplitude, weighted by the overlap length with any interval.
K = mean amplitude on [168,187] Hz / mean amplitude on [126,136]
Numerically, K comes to 1.4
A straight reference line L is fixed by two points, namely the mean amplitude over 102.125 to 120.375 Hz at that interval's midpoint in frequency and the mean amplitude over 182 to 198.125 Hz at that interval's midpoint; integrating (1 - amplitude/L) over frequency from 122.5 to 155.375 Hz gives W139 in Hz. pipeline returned 7.3 Hz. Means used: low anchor 6.35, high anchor 6.3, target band 4.92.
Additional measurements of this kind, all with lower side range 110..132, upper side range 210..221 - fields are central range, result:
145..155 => -0.6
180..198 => -0.6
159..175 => -0.4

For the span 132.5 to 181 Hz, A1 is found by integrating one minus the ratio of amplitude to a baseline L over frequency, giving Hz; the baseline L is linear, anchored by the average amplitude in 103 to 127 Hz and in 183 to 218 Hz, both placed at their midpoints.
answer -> 5.41 Hz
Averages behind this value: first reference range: 6.19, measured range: 5.54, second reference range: 6.28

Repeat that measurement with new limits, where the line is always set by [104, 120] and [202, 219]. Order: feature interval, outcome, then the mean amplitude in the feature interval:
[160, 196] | 0.3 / 6.22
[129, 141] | 5.6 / 3.37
